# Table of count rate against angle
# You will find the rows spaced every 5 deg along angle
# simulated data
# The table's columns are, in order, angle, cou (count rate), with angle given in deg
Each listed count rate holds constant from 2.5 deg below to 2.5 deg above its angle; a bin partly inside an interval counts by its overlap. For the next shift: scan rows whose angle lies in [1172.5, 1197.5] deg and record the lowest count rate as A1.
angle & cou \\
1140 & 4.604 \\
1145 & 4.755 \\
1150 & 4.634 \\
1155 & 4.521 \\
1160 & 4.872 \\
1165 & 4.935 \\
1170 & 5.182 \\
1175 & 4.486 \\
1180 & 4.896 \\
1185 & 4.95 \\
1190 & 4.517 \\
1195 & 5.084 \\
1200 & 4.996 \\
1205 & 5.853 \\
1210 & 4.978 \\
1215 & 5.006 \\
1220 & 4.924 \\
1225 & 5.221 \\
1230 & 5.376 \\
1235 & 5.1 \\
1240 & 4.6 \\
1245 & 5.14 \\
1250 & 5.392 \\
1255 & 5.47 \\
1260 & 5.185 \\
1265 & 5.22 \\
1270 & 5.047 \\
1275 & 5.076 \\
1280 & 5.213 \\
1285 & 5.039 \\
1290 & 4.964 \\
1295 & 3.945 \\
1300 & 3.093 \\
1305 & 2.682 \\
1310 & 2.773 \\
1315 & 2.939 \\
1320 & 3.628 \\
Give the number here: 4.486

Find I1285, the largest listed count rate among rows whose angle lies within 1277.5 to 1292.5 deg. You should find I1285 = 5.213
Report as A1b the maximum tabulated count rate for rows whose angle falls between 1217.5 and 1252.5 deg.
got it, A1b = 5.392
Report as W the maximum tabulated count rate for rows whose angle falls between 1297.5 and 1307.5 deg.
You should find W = 3.093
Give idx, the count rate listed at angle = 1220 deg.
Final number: 4.924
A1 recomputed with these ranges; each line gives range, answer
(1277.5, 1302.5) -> 3.093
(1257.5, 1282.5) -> 5.047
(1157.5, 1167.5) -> 4.872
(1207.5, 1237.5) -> 4.924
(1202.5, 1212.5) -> 4.978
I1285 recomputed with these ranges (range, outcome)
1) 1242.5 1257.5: 5.47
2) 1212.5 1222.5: 5.006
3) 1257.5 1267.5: 5.22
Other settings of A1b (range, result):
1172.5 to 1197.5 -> 5.084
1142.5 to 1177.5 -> 5.182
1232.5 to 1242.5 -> 5.1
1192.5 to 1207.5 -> 5.853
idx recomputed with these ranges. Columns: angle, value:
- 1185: 4.95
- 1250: 5.392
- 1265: 5.22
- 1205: 5.853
